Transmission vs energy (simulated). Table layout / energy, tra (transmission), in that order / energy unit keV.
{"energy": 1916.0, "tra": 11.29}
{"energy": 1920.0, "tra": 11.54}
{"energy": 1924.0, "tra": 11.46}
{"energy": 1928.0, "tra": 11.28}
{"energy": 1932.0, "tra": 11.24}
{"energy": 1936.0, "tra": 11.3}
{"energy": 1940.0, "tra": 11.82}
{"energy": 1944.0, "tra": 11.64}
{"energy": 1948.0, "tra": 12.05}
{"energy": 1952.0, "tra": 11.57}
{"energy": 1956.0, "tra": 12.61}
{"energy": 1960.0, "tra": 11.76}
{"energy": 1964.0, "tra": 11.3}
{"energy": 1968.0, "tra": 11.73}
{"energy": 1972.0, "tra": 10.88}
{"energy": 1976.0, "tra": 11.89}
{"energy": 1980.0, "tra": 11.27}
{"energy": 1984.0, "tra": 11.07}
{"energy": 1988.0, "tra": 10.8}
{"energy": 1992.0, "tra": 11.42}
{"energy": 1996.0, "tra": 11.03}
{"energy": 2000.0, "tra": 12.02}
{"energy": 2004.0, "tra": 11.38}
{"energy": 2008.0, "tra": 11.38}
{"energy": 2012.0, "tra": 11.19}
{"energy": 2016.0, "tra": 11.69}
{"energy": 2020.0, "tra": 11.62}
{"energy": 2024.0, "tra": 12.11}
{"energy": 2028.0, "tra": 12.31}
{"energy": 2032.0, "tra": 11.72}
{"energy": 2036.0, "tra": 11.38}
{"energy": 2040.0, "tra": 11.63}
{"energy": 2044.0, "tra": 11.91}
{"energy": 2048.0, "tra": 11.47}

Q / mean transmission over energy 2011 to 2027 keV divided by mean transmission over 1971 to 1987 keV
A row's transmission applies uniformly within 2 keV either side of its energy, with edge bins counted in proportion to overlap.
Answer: 1.0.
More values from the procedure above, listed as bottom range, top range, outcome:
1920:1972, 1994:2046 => 1.00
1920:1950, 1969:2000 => 0.98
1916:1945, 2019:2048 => 1.03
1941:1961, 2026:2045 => 0.99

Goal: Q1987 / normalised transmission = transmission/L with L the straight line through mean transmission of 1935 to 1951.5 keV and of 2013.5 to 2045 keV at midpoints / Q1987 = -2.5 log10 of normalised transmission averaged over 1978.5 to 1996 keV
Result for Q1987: 0.059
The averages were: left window 11.7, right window 11.8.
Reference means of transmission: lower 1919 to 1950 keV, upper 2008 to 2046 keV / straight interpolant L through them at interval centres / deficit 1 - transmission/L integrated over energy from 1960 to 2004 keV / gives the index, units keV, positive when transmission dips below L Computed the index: 1.0 keV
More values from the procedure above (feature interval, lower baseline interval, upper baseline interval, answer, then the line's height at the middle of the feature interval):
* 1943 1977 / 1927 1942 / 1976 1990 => -1.3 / 11.3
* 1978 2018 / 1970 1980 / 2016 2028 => 1.1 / 11.6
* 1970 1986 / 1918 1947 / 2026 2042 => 0.5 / 11.6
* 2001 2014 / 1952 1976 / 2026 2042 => 0.4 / 11.7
